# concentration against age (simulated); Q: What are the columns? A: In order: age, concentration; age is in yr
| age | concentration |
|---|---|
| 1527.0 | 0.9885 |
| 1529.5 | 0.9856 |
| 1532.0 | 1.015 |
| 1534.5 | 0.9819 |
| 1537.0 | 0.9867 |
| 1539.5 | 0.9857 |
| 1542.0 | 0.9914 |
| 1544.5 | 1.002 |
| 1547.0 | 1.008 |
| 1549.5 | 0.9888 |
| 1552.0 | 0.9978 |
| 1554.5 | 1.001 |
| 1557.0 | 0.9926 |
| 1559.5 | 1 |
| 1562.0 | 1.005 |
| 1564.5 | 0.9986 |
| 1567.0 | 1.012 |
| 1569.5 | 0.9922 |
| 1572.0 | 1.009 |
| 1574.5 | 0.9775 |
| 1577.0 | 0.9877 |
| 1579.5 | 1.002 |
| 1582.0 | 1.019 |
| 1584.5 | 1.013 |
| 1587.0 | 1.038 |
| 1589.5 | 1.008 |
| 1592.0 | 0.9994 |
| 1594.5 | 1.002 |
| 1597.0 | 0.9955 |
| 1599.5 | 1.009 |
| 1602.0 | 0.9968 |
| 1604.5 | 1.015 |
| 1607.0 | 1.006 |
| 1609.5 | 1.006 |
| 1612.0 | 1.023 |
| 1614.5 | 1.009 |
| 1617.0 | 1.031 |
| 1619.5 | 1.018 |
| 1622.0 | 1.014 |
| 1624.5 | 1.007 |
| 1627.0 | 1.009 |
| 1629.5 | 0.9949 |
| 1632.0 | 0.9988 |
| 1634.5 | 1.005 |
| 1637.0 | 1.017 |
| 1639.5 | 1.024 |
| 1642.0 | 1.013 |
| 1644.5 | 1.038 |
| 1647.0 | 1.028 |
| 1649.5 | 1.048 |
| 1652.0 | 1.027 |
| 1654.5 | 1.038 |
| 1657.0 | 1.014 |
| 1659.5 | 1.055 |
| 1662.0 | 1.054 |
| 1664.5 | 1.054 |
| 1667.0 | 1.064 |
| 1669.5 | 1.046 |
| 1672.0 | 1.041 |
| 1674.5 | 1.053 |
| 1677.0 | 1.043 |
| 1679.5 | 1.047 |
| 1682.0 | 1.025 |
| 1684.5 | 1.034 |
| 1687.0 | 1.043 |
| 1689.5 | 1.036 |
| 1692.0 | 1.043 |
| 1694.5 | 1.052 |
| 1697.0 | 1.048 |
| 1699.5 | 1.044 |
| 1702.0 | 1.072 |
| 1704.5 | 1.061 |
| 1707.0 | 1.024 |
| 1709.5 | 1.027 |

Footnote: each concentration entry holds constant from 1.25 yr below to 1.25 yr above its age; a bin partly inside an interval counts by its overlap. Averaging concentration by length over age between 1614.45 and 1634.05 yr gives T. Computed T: 1.01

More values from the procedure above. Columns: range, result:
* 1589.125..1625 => 1.01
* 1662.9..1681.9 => 1.05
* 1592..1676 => 1.02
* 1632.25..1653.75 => 1.02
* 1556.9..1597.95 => 1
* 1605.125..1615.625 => 1.01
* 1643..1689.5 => 1.04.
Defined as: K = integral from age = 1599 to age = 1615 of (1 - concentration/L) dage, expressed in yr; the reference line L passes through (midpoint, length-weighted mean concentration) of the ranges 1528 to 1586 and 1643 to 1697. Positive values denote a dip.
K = 0.13 yr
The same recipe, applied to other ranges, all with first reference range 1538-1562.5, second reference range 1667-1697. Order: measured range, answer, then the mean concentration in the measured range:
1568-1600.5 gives 0.2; 1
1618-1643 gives 0.4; 1.01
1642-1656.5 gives 0.0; 1.03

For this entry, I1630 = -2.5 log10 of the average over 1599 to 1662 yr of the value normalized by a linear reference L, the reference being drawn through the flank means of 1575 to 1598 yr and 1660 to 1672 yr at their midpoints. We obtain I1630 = 0.01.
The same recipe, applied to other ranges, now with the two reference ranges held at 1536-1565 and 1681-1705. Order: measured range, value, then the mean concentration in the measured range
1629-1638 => 0.02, 1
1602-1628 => 0.01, 1.01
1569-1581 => 0.01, 0.994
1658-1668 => -0.02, 1.06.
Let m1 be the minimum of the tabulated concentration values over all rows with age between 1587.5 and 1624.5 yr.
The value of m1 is 0.9955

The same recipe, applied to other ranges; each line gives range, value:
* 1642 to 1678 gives 1.013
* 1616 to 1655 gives 0.9949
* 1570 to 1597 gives 0.9775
